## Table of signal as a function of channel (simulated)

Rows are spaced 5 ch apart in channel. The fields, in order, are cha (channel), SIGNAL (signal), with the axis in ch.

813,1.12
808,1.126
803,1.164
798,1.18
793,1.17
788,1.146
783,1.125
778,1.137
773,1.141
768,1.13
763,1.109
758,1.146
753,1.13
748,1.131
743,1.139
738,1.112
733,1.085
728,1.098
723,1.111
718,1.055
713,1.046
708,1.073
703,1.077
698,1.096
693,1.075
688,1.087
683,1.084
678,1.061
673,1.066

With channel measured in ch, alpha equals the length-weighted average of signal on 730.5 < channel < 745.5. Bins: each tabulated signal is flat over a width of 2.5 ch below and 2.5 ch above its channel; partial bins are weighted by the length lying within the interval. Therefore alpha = 1.11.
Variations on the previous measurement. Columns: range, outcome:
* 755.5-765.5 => 1.13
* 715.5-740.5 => 1.09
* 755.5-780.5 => 1.13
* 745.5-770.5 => 1.13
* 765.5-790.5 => 1.14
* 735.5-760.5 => 1.13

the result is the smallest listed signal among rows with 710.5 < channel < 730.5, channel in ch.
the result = 1.046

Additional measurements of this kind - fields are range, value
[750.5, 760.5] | 1.13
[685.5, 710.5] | 1.073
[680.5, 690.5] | 1.084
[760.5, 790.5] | 1.109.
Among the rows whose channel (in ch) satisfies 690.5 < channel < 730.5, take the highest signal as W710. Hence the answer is 1.111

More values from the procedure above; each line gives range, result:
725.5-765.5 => 1.146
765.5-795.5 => 1.17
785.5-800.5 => 1.18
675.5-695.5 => 1.087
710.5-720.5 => 1.055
